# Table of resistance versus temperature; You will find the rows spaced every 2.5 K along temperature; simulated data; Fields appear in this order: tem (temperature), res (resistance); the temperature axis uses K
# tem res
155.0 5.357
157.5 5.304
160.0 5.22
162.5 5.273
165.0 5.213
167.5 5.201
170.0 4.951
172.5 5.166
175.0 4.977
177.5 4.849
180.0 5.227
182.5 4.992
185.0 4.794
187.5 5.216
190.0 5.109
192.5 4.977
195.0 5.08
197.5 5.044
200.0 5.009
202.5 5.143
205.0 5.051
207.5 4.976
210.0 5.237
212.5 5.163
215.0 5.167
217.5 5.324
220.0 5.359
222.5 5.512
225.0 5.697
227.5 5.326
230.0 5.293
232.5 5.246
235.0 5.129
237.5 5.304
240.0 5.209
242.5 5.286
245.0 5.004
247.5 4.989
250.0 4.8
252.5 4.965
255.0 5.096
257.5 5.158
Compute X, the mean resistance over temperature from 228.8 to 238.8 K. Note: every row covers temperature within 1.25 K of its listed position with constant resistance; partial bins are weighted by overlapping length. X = 5.24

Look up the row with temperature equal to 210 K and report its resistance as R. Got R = 5.237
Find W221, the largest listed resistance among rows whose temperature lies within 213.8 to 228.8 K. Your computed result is 5.697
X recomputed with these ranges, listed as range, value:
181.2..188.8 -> 5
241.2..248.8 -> 5.09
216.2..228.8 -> 5.44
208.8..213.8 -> 5.2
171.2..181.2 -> 5.05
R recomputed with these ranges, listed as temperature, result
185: 4.794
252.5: 4.965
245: 5.004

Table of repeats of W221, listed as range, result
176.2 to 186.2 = 5.227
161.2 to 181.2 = 5.273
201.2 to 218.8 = 5.324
